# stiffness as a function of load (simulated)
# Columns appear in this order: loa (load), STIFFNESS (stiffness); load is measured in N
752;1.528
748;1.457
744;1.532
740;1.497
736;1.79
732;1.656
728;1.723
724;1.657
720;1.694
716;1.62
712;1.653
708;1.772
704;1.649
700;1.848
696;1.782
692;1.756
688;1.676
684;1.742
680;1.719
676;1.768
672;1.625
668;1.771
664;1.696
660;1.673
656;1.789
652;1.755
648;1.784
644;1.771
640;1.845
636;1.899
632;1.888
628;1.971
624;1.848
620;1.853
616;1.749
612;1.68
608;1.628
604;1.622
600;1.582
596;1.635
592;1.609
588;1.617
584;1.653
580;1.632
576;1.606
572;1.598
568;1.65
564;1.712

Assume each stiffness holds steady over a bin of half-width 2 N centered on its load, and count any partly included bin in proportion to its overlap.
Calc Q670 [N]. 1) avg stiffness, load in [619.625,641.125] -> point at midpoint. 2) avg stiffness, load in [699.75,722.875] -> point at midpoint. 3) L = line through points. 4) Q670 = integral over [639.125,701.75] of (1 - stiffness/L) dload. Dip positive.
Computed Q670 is 1.5 N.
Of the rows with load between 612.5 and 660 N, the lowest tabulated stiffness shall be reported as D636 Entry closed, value 1.673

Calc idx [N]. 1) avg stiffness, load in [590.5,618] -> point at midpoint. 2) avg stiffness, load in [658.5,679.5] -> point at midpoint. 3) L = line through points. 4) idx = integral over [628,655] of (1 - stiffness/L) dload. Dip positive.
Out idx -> -2.5 N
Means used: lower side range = 1.64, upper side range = 1.71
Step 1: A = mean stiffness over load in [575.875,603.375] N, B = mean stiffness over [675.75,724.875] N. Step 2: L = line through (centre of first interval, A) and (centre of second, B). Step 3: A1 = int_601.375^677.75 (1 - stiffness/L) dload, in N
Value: -4.8 N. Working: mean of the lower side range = 1.62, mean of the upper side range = 1.72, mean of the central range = 1.77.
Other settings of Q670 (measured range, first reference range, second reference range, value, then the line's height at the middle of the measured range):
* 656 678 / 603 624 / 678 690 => 0.0 N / 1.72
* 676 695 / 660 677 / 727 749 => -0.5 N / 1.68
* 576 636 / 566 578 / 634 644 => 0.8 N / 1.74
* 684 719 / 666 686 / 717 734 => -0.4 N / 1.7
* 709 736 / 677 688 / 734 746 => -0.6 N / 1.64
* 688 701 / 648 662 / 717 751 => -0.7 N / 1.68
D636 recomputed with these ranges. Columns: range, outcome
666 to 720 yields 1.62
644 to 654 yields 1.755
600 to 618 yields 1.582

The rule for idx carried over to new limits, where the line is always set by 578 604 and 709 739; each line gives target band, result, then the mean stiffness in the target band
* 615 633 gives -2.53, 1.87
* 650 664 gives -0.69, 1.73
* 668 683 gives -0.51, 1.72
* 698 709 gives -0.54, 1.75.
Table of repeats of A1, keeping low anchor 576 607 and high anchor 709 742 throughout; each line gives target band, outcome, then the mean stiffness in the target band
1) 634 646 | -1.5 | 1.84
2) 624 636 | -2.0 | 1.91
